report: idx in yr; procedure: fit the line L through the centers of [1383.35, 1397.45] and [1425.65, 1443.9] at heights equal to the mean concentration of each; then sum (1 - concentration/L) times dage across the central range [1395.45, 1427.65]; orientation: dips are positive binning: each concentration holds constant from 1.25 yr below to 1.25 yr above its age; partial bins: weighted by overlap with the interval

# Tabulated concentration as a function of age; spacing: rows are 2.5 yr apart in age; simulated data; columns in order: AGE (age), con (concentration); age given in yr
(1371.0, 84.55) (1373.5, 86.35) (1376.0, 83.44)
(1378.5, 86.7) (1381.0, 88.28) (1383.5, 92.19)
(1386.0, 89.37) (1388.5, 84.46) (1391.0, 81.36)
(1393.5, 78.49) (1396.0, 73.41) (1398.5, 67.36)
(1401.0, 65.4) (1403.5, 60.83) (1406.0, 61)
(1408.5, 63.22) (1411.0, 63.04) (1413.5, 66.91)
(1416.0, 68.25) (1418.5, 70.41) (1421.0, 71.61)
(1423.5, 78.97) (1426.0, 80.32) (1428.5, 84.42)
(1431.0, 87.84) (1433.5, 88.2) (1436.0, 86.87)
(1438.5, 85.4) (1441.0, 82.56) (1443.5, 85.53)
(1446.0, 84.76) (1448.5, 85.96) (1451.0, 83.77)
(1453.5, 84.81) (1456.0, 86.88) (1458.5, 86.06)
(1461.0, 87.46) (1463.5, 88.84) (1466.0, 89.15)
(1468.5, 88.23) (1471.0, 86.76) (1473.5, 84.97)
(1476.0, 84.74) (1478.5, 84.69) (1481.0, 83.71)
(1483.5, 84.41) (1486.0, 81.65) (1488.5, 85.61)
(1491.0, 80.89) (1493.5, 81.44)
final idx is 5.8 yr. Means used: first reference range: 82.3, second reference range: 85.4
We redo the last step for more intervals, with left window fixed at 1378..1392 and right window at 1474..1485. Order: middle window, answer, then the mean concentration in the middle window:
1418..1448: 1.1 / 82.6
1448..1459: 0.0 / 85.4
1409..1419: 2.3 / 66.6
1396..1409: 3.3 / 64.5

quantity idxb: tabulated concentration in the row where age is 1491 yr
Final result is 80.89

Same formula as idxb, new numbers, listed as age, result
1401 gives 65.4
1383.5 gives 92.19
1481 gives 83.71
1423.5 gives 78.97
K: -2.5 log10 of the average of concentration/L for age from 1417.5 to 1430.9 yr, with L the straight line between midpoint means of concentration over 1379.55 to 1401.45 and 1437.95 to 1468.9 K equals 0.07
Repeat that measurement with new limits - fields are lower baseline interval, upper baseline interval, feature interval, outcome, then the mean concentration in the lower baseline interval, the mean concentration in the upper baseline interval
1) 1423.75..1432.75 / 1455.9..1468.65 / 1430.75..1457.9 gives 0.00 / 83.8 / 87.8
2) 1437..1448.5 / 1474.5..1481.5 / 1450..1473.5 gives -0.03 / 84.8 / 84.5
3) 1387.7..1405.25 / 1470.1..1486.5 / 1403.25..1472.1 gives -0.02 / 72.4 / 84.5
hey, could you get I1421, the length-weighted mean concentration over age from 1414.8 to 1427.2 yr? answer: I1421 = 73.9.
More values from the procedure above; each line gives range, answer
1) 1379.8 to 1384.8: 90.2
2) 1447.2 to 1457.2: 85.3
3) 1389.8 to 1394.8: 79.8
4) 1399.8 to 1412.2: 62.7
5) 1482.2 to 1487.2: 83.1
